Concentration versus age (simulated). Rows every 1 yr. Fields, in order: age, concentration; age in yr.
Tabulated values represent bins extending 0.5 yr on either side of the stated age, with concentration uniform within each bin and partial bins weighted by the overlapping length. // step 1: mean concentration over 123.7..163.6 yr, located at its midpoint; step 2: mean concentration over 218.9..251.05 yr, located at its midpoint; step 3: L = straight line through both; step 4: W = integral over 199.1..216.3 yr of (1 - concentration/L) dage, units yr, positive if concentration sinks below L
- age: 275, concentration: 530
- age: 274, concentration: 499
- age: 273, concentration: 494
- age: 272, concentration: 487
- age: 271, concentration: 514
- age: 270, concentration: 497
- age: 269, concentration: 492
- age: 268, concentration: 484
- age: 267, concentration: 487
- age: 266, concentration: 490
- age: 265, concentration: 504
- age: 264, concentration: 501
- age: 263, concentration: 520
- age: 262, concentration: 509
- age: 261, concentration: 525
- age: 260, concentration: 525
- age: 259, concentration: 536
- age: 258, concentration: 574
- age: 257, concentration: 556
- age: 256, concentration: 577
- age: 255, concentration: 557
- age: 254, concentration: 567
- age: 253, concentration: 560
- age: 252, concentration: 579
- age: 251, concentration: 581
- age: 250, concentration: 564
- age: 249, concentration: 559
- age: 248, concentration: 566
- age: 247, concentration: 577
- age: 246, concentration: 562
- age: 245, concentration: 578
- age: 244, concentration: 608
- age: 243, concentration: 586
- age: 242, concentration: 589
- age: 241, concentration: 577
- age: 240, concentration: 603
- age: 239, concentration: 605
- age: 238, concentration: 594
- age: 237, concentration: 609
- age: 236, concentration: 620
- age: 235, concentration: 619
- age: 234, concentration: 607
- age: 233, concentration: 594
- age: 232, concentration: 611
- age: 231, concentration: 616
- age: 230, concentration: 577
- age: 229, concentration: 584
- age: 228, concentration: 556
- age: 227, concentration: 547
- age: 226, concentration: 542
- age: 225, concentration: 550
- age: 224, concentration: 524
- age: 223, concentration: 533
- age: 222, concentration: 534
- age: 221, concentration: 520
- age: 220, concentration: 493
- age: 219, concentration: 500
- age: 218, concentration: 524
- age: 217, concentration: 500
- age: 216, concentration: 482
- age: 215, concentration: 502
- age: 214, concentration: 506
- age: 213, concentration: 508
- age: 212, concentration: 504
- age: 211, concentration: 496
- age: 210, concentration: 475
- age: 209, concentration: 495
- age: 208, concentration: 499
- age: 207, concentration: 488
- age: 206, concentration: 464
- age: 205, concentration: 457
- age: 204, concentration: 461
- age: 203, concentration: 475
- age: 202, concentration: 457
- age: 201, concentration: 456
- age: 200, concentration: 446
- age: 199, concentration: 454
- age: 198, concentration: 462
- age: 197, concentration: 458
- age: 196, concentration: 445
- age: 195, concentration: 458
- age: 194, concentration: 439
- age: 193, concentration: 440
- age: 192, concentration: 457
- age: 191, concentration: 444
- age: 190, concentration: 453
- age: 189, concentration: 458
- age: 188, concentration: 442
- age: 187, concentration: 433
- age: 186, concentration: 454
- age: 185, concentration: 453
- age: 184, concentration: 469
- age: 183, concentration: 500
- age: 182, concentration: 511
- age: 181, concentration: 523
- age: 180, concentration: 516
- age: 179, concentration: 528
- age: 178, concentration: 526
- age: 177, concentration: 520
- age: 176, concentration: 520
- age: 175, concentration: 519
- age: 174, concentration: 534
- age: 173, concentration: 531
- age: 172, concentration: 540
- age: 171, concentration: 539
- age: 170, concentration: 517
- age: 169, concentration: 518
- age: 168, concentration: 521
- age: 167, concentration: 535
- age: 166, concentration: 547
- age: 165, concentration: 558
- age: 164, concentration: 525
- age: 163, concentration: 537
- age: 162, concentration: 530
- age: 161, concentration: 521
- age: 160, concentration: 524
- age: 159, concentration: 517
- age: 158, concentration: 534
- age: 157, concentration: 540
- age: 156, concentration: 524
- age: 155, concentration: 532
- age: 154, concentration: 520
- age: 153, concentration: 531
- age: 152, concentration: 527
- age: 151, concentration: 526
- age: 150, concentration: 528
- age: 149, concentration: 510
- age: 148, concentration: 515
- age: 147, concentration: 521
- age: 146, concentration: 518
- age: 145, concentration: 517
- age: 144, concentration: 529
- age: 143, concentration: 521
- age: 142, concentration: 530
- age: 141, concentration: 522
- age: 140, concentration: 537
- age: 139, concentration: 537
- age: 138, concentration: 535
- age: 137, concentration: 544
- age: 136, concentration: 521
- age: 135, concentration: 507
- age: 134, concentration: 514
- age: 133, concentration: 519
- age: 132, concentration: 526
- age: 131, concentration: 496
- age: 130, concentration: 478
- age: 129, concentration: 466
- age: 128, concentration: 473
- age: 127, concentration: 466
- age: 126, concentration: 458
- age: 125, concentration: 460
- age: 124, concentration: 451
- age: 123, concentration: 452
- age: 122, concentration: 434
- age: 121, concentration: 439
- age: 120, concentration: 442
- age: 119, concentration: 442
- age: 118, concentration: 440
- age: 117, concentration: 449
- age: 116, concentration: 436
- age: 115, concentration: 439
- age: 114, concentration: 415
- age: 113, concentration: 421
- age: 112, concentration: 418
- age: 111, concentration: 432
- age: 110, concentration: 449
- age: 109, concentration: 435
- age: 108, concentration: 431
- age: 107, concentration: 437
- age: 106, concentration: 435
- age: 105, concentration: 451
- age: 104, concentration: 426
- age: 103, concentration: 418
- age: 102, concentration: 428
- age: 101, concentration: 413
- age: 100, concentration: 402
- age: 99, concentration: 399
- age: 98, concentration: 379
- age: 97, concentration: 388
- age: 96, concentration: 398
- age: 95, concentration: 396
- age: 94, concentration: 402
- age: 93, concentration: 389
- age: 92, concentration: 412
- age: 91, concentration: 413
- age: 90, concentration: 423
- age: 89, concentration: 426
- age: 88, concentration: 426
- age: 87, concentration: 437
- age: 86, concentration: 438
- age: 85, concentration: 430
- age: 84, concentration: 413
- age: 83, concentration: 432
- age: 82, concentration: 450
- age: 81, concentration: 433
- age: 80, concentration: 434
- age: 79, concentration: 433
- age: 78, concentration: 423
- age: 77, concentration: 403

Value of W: 2.3 yr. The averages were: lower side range 514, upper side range 573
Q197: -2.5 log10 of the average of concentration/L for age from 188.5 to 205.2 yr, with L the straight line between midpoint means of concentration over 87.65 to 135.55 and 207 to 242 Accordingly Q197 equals 0.15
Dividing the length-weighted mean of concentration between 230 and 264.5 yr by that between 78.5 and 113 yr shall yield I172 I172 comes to 1.36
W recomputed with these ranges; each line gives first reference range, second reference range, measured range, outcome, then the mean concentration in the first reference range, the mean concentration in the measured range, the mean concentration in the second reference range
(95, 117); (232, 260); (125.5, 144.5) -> -2.3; 421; 509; 581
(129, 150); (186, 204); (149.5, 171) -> -1.6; 519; 529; 452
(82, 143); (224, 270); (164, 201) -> 1.2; 449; 491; 562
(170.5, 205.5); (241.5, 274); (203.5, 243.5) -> -2.4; 479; 541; 540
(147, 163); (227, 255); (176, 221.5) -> 6.3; 526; 479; 586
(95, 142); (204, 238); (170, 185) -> -0.5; 456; 517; 534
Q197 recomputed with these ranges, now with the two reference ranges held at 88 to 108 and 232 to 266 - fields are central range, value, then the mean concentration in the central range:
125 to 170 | -0.12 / 519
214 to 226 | 0.05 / 516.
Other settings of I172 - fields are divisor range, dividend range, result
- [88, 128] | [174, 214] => 1.12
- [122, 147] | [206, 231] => 1.03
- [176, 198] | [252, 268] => 1.12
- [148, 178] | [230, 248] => 1.13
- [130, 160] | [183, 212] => 0.88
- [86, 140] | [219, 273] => 1.24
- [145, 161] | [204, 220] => 0.94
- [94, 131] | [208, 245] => 1.27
